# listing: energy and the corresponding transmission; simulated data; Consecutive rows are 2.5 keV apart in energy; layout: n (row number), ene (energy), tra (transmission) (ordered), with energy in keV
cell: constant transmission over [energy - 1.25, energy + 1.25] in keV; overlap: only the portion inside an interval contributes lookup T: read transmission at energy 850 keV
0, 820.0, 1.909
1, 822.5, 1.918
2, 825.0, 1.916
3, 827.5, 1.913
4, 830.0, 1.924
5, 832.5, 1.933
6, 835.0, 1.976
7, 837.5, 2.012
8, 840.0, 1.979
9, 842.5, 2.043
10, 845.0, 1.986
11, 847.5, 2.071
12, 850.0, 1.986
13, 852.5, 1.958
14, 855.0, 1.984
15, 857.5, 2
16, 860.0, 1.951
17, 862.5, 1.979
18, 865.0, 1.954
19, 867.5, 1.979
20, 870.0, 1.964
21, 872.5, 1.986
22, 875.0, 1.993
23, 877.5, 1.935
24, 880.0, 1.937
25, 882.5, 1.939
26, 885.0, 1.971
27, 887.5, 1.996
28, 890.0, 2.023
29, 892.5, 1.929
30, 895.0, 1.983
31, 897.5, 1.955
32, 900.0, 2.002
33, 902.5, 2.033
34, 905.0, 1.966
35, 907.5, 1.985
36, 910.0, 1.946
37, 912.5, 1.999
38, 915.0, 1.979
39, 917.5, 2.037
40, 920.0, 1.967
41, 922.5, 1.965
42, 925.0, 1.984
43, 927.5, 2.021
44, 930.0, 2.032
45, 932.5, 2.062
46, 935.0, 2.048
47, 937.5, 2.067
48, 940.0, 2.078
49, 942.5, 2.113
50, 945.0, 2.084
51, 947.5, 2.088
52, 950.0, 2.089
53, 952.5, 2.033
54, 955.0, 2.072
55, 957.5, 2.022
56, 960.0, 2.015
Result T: 1.986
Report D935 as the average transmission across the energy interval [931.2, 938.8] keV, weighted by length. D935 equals 2.06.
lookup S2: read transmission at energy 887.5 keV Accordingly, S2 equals 1.996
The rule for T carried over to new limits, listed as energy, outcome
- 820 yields 1.909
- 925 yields 1.984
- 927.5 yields 2.021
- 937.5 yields 2.067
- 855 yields 1.984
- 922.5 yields 1.965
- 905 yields 1.966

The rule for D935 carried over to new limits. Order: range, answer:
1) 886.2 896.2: 1.98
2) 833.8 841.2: 1.99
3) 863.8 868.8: 1.97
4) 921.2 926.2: 1.97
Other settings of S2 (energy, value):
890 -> 2.023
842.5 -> 2.043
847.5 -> 2.071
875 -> 1.993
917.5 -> 2.037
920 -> 1.967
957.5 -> 2.022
